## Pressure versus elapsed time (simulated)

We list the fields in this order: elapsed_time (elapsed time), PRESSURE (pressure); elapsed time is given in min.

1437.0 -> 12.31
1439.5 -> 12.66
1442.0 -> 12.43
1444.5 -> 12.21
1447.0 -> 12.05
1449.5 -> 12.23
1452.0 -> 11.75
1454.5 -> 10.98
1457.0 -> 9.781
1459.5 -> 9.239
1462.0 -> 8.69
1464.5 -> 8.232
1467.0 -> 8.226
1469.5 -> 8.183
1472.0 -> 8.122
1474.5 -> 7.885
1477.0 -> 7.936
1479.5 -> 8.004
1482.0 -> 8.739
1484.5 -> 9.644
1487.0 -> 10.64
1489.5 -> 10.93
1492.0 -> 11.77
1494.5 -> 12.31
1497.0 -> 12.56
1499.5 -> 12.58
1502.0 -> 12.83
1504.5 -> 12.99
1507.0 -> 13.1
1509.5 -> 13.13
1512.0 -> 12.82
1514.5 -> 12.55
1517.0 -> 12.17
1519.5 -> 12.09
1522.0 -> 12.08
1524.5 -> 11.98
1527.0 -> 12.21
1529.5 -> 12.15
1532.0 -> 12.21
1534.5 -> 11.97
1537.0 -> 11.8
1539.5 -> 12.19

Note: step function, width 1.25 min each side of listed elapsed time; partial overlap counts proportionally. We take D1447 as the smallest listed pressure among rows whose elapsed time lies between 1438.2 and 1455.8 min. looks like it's 10.98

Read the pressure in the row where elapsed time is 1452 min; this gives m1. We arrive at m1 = 11.75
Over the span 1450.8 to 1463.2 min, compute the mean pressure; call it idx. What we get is 10.1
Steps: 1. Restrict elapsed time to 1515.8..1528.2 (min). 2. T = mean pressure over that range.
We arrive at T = 12.1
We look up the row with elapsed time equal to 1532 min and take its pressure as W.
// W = 12.21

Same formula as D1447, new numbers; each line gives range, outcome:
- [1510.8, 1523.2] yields 12.08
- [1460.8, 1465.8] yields 8.232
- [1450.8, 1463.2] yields 8.69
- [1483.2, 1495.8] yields 9.644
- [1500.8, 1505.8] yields 12.83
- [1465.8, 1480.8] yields 7.885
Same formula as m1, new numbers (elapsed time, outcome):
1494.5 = 12.31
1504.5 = 12.99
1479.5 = 8.004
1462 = 8.69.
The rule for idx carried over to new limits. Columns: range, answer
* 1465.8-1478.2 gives 8.07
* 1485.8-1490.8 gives 10.8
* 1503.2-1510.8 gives 13.1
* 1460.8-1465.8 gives 8.46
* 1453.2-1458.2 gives 10.4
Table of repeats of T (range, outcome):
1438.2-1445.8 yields 12.4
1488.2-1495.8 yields 11.7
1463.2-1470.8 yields 8.22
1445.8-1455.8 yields 11.7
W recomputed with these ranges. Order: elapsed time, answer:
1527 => 12.21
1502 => 12.83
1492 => 11.77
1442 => 12.43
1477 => 7.936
